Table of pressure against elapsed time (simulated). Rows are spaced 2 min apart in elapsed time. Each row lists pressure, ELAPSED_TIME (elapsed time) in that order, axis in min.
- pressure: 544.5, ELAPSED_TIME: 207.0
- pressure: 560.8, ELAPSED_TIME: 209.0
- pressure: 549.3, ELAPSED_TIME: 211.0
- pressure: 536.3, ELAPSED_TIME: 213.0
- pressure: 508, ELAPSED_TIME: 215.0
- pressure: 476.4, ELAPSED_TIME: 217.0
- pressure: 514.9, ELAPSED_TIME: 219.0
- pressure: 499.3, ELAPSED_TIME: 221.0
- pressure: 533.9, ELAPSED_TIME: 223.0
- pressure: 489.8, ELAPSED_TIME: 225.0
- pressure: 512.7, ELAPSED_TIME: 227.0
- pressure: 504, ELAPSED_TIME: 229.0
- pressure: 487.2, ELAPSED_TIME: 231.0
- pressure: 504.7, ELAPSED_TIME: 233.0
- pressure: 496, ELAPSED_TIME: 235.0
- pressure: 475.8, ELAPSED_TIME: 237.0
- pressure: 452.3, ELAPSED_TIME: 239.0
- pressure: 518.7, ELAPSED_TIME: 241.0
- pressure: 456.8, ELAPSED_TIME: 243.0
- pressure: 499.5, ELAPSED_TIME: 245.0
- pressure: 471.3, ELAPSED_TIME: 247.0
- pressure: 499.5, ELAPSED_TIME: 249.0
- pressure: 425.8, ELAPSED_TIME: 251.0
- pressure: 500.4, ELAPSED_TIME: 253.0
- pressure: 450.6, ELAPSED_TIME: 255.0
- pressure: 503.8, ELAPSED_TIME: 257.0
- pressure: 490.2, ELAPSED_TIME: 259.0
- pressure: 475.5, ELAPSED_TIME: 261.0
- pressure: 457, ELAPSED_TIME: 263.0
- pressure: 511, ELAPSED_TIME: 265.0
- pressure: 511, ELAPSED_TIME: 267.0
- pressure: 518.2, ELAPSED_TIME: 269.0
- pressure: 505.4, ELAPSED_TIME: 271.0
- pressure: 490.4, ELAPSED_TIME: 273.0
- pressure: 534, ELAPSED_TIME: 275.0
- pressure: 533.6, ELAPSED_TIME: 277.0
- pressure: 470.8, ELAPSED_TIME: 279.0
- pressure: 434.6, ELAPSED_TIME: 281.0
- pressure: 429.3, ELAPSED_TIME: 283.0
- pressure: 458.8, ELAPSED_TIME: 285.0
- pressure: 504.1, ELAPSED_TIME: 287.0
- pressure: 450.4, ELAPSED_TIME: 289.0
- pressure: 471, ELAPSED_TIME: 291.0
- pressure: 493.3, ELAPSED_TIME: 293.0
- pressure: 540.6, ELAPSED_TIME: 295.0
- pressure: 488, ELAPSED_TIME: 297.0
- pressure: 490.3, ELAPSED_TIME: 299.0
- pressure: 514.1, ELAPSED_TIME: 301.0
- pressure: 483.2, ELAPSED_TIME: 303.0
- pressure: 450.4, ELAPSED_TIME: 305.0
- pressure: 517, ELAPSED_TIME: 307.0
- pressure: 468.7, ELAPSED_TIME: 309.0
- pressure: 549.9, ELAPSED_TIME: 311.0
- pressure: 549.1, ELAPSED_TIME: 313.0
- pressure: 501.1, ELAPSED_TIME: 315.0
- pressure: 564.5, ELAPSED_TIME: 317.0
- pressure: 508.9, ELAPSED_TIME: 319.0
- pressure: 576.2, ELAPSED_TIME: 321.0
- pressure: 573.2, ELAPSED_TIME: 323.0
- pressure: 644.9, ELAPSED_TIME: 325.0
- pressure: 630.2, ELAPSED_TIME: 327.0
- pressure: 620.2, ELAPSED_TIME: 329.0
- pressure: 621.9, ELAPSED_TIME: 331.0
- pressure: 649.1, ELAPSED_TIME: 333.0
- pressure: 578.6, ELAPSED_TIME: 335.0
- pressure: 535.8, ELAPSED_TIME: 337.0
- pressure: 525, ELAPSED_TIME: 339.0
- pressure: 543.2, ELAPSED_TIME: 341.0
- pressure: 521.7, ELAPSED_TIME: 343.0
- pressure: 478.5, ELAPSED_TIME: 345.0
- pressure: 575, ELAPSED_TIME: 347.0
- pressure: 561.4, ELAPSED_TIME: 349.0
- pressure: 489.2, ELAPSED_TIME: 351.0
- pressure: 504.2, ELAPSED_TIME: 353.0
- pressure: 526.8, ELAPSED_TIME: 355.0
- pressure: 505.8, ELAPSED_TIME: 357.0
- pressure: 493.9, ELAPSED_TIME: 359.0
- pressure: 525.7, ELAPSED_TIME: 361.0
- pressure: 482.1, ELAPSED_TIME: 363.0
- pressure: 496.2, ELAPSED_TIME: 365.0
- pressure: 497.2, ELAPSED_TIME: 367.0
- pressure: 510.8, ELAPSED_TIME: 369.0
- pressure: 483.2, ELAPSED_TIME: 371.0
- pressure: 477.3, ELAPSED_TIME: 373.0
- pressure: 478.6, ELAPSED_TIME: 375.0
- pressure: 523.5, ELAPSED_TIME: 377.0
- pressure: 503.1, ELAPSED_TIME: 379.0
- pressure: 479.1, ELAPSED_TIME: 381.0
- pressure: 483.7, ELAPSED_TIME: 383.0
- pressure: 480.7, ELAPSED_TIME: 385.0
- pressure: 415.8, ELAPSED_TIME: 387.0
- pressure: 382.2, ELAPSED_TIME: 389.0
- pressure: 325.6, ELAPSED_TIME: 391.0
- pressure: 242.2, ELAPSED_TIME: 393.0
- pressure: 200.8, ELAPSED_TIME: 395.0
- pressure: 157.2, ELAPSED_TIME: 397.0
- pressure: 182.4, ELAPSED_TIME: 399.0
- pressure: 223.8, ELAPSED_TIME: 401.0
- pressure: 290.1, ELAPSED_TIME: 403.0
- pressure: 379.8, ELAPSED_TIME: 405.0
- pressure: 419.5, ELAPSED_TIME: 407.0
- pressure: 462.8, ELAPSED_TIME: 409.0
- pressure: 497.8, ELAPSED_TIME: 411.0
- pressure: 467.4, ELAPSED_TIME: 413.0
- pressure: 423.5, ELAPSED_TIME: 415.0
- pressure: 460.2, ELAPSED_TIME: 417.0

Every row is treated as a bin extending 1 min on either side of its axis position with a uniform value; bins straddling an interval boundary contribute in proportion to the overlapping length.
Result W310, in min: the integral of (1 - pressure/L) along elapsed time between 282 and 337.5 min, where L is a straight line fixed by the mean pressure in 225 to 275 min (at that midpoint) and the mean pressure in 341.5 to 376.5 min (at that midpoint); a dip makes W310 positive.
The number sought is -3.5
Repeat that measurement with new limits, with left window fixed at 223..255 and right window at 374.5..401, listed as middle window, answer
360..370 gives -3.07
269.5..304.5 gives -3.14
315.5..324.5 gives -2.93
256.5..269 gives -0.69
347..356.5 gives -3.13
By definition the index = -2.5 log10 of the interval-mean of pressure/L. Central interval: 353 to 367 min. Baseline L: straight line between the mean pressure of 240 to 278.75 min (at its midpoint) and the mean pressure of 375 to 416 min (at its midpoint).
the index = -0.23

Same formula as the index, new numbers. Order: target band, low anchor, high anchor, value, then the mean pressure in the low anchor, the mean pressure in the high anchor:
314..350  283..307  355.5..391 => -0.18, 485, 480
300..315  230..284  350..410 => -0.10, 485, 421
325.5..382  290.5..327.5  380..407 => -0.25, 526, 330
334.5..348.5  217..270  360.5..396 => -0.18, 490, 443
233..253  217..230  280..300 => 0.04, 507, 476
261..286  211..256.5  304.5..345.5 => 0.07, 493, 555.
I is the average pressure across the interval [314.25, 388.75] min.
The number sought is 527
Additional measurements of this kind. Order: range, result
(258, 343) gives 521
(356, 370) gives 502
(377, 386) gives 491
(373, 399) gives 385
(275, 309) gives 484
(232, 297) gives 485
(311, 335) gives 584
